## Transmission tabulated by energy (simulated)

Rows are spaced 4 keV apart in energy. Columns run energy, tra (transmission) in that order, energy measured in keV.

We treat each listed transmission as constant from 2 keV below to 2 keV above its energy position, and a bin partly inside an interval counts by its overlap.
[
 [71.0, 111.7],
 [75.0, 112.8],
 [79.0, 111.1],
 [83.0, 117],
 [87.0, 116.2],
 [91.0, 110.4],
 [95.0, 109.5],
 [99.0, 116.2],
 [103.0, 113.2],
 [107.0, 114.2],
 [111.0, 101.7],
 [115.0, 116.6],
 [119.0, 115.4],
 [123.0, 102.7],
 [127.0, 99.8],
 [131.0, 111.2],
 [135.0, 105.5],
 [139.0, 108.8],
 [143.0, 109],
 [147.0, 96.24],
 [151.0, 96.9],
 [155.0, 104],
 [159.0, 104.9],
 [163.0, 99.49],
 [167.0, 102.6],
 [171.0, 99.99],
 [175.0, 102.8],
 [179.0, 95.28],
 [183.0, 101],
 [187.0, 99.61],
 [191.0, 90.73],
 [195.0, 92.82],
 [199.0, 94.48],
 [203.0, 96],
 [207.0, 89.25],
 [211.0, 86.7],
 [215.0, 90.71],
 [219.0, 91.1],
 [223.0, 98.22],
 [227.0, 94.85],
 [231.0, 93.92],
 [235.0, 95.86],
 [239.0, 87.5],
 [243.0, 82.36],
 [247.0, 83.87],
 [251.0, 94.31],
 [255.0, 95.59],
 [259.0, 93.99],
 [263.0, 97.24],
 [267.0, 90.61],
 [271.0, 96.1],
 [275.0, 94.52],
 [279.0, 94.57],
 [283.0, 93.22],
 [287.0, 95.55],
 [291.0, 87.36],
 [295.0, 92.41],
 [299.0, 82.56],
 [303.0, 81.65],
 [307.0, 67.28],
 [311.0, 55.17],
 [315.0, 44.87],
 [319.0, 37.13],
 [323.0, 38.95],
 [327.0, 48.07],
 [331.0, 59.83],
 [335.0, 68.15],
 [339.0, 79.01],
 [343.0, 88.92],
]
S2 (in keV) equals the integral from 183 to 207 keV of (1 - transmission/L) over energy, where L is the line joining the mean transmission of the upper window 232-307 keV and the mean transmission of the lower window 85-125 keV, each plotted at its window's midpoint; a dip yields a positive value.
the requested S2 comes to 1.26 keV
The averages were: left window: 112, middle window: 94.8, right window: 90.5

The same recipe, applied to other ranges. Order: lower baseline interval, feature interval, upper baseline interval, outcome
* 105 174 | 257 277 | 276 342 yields -3.8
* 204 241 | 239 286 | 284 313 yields -3.4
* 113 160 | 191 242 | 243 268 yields 2.2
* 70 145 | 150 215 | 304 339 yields -4.3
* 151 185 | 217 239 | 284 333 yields -2.0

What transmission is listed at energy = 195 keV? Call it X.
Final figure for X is 92.82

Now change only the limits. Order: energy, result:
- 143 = 109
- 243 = 82.36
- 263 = 97.24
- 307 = 67.28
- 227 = 94.85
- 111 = 101.7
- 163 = 99.49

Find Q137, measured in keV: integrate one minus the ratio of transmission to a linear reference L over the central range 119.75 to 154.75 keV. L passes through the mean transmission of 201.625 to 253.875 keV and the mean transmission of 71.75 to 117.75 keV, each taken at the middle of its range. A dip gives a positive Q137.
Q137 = 0.5 keV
